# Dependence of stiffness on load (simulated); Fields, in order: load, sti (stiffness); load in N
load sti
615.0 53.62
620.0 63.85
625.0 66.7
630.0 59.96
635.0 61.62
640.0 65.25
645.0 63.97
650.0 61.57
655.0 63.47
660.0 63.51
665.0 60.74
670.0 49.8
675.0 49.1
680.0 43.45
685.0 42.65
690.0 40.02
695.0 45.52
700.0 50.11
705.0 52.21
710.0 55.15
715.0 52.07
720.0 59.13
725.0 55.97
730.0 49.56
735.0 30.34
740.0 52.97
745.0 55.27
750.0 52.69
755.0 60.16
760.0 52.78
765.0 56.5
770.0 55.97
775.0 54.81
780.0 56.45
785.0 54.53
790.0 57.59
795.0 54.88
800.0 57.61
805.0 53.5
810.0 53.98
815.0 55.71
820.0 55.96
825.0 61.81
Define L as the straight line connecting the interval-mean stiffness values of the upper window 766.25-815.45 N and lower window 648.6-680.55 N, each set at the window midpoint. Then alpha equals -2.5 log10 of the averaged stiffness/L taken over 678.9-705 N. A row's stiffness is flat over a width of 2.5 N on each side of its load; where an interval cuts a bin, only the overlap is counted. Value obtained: 0.24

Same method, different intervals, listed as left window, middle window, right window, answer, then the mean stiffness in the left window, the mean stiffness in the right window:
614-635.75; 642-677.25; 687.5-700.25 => -0.12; 61.6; 44.4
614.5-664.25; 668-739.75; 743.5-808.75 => 0.22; 62.6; 55.6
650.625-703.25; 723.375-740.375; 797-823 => 0.15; 51.2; 55.5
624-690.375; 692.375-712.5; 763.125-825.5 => 0.12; 56.9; 55.9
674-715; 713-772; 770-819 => -0.03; 47.5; 55.5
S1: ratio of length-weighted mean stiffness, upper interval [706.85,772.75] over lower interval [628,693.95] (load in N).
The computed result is 1.0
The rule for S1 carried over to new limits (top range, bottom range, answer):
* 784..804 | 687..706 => 1.21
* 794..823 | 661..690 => 1.13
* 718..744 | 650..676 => 0.85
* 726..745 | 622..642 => 0.74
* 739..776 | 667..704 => 1.19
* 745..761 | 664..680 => 1.09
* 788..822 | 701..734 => 1.05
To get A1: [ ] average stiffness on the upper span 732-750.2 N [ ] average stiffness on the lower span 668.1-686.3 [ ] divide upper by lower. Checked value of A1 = 1.02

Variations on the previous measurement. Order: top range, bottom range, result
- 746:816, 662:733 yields 1.10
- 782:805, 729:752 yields 1.16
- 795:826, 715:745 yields 1.11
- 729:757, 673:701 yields 1.12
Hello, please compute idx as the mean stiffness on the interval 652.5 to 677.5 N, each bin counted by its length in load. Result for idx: 57.3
